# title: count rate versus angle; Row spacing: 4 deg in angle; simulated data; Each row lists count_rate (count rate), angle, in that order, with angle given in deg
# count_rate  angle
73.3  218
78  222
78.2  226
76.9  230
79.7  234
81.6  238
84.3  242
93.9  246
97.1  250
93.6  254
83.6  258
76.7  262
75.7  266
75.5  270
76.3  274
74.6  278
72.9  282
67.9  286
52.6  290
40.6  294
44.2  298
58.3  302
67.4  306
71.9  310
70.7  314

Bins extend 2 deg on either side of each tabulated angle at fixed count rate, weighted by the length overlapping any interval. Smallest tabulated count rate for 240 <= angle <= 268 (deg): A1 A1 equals 75.7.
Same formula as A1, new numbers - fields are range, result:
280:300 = 40.6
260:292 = 52.6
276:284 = 72.9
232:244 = 79.7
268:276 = 75.5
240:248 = 84.3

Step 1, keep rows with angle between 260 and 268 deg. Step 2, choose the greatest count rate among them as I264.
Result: 76.7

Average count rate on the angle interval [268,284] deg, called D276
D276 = 74.8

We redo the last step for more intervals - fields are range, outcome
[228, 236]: 78.3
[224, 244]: 80.1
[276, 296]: 61.7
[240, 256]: 92.2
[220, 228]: 78.1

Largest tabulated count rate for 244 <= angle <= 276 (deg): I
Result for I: 97.1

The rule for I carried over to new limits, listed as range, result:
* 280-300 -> 72.9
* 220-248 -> 93.9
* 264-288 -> 76.3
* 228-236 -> 79.7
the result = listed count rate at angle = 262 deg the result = 76.7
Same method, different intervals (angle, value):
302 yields 58.3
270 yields 75.5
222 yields 78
